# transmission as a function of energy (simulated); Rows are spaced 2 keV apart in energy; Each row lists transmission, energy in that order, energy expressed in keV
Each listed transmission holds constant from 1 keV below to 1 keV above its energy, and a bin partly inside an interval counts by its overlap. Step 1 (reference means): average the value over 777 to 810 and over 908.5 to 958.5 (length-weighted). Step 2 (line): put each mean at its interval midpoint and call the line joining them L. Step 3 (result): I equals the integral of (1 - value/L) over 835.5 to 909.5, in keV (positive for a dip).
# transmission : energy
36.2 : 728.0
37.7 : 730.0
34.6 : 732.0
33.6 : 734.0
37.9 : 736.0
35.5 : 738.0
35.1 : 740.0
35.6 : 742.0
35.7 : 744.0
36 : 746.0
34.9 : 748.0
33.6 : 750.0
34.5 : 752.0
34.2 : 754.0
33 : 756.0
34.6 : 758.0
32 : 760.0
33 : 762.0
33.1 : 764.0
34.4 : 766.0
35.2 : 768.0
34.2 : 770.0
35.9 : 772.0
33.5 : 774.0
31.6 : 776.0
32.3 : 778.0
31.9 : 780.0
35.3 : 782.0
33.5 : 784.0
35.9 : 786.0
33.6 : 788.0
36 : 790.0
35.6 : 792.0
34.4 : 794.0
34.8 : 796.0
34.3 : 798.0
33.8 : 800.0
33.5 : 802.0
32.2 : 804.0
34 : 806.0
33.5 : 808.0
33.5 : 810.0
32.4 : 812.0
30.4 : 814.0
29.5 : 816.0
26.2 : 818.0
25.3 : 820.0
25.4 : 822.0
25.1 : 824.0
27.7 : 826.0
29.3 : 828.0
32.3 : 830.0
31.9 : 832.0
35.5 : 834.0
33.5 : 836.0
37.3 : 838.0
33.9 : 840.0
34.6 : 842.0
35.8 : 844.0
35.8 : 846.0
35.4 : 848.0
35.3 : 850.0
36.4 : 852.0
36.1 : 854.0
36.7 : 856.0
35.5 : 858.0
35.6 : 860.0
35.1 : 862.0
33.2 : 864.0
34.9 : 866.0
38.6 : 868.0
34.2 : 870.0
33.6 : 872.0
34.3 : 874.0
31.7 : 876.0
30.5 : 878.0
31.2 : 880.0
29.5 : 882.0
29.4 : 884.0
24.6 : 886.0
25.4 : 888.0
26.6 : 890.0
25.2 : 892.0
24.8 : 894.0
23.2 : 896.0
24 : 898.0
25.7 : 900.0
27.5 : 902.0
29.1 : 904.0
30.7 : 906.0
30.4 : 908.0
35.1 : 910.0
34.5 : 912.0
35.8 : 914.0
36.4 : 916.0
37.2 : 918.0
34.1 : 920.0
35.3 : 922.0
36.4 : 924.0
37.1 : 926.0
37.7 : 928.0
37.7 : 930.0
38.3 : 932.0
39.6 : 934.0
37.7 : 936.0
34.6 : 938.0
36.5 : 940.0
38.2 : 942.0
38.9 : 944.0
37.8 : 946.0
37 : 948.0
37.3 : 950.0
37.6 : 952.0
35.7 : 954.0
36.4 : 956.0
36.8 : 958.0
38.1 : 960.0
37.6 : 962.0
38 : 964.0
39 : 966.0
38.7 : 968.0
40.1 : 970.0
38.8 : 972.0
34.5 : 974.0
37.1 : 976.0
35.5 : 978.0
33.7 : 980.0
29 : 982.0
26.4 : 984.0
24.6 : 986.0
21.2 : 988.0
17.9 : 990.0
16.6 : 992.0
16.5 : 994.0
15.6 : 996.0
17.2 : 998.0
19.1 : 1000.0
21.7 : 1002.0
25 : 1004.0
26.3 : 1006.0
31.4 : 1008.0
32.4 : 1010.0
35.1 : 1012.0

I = 7.8 keV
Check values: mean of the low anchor 34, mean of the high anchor 36.7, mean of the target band 31.8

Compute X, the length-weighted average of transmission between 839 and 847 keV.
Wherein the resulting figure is 35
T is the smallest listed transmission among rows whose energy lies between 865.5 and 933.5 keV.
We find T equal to 23.2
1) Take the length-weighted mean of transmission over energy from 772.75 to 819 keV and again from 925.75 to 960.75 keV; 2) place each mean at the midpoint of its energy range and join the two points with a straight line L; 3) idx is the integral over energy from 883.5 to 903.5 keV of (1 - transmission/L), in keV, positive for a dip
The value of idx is 5.7 keV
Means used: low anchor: 33.1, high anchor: 37.4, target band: 25.6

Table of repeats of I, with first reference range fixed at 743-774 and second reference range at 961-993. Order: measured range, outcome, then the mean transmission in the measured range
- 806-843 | 2.72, 31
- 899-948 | -4.16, 35.1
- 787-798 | -0.31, 34.8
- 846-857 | -0.91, 36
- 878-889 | 1.54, 28.2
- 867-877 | -0.45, 34.5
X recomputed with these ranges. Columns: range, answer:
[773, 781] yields 32.3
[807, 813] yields 33.1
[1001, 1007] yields 24.3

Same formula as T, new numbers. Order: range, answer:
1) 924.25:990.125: 17.9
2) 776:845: 25.1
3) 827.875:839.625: 29.3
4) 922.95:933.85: 36.4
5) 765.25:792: 31.6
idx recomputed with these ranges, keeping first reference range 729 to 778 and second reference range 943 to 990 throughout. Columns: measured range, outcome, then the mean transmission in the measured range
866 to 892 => 3.0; 30.7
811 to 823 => 2.2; 28.2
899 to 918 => 1.5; 32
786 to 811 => 0.3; 34.2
